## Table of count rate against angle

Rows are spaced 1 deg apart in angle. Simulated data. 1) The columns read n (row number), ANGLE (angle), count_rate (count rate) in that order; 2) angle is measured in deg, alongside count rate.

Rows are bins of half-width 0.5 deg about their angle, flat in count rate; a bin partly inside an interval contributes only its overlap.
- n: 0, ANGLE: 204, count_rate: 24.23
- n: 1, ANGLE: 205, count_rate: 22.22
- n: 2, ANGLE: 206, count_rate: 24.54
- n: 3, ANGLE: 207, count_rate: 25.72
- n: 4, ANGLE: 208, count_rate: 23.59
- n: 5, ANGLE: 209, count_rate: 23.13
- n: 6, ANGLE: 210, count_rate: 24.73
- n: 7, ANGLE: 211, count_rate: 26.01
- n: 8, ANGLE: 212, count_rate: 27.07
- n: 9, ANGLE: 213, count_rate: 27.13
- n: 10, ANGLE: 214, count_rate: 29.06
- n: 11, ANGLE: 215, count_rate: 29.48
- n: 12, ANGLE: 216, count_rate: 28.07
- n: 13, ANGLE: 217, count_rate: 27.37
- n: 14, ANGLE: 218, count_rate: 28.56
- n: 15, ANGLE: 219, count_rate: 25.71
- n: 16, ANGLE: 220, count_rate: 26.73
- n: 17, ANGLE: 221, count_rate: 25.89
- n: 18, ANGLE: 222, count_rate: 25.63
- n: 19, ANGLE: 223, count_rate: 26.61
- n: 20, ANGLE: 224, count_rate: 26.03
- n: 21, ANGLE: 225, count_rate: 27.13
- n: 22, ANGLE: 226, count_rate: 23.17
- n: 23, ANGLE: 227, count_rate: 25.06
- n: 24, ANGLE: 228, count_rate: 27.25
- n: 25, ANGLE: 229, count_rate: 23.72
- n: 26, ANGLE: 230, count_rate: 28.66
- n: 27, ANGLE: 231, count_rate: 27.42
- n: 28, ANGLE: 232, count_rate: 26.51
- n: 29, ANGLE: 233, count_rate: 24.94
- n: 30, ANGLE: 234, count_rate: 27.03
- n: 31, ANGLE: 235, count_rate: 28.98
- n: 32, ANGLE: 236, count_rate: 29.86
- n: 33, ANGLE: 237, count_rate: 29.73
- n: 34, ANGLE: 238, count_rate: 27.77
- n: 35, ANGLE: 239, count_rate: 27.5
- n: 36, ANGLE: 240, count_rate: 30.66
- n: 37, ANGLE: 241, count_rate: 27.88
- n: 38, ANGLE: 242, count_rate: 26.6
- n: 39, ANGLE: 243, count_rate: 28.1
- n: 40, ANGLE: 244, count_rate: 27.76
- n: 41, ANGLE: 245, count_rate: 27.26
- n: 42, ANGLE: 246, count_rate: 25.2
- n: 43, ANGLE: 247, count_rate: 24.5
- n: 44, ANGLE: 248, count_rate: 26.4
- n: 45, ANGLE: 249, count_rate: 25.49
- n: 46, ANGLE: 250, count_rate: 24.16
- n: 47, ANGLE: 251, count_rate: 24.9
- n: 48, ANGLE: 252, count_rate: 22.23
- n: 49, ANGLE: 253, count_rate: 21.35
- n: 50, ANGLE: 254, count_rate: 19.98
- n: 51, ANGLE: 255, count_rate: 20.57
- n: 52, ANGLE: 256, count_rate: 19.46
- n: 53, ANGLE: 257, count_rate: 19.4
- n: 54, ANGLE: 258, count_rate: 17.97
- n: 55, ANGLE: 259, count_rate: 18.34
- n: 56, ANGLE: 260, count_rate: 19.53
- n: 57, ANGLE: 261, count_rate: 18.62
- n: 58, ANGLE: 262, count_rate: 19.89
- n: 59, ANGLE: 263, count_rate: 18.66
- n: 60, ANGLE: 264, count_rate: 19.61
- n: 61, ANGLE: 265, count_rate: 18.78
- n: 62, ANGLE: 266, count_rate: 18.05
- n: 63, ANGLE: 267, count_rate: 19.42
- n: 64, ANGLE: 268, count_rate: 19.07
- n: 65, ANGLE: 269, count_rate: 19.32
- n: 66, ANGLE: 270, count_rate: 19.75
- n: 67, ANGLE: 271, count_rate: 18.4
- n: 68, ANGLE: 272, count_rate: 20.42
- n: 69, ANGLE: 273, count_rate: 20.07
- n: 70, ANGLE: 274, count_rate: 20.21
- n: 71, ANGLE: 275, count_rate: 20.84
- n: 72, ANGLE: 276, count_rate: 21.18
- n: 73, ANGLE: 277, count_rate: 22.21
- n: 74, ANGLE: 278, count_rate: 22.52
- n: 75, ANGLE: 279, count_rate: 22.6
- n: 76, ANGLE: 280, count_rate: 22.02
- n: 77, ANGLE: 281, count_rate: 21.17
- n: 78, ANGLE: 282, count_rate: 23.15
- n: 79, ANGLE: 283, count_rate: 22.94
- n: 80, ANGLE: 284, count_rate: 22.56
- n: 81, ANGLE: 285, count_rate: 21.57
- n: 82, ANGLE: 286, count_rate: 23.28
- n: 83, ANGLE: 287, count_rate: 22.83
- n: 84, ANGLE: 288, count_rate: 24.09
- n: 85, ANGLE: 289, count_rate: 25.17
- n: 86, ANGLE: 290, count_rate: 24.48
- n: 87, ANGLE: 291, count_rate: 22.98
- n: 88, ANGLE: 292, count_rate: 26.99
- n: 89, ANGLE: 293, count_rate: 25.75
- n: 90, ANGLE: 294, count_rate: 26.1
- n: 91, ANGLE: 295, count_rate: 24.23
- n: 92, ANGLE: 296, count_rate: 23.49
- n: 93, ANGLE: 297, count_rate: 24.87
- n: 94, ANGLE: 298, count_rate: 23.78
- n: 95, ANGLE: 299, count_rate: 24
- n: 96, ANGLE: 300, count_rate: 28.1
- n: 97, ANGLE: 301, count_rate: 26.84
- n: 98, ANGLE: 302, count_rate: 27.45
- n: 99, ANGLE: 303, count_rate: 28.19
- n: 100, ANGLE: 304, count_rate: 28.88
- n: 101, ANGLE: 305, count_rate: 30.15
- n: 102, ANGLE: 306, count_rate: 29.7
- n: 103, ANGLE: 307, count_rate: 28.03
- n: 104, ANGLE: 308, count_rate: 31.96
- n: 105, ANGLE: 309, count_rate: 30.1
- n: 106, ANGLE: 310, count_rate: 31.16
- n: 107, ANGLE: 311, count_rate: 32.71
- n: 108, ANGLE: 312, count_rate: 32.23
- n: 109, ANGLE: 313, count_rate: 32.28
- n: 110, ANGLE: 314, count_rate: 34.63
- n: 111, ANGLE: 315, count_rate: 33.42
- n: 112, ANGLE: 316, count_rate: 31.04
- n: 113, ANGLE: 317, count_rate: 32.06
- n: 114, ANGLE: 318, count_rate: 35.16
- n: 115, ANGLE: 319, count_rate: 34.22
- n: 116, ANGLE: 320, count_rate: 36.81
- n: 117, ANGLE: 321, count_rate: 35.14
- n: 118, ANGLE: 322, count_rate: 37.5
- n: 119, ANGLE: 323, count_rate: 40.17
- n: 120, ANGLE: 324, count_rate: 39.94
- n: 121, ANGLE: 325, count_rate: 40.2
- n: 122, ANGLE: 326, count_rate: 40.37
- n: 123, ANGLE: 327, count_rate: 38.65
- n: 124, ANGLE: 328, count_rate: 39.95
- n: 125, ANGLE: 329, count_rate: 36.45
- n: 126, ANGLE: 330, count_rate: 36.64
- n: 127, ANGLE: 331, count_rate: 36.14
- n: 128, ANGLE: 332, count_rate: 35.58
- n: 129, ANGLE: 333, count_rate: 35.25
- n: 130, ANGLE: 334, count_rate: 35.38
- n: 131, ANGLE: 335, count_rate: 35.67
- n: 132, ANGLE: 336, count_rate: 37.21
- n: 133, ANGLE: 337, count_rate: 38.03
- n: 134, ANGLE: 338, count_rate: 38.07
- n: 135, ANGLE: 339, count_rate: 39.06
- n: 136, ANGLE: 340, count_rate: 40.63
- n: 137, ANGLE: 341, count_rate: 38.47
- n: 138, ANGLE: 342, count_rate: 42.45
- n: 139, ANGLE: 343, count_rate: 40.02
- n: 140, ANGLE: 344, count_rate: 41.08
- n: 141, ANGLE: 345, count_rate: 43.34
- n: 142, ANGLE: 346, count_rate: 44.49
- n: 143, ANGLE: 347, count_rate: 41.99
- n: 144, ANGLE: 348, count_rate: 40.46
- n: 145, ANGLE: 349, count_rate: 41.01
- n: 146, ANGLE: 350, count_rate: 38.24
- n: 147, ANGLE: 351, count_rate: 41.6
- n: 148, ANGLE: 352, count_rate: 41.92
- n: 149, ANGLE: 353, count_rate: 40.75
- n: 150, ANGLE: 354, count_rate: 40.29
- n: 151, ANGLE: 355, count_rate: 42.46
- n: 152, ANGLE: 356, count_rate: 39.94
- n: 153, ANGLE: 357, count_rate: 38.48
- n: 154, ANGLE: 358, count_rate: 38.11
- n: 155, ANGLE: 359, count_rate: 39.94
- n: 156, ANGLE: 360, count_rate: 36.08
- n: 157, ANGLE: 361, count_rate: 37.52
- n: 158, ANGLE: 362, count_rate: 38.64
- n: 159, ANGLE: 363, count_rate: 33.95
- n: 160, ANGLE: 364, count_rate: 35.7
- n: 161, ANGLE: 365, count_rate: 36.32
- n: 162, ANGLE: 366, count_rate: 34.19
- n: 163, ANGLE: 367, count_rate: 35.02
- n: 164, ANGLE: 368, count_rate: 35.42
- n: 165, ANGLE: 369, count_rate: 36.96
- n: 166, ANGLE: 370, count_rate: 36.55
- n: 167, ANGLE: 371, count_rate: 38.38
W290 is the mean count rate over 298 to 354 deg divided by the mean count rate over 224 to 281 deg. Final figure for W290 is 1.54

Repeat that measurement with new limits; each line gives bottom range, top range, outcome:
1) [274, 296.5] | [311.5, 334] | 1.55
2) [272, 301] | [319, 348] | 1.66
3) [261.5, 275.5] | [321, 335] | 1.94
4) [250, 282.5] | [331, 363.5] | 1.93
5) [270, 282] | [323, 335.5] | 1.78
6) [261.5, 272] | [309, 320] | 1.72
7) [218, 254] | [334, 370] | 1.48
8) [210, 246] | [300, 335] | 1.25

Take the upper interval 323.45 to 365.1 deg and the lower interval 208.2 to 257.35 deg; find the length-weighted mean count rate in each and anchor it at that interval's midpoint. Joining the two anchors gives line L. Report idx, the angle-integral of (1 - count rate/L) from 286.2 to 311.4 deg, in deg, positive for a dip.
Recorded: 5.2 deg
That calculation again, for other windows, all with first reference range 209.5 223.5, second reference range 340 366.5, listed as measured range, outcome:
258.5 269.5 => 4.3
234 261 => 4.6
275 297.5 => 6.7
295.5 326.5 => 3.5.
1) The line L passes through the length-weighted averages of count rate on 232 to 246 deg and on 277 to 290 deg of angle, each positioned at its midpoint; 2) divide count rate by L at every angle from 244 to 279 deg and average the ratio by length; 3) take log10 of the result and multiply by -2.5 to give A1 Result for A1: 0.20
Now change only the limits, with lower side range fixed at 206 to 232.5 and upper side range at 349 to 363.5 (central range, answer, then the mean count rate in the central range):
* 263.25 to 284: 0.459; 20.6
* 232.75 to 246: 0.010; 28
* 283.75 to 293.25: 0.343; 24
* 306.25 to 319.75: 0.093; 32.3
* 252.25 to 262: 0.460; 19.6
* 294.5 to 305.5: 0.274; 26.4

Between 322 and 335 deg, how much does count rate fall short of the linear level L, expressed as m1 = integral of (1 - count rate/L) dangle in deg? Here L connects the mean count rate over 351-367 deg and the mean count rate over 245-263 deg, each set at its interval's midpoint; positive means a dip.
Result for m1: -1.7 deg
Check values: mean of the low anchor 21.7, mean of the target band 37.8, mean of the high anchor 38.3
